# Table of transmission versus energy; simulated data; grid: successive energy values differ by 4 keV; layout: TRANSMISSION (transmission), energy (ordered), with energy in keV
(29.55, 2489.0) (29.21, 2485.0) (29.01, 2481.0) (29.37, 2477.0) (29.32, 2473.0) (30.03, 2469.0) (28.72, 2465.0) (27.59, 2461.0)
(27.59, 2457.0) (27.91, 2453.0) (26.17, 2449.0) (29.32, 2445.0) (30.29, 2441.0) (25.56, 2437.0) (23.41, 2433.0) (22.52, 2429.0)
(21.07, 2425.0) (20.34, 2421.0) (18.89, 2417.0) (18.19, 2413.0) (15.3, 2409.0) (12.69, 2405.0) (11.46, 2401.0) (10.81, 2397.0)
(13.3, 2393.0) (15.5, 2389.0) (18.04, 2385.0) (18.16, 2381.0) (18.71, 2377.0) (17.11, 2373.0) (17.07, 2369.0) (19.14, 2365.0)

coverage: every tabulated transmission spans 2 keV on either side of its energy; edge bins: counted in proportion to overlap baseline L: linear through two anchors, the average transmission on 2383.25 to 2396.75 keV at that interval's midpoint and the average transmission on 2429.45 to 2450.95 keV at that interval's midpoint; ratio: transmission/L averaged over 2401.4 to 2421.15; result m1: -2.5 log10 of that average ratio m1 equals 0.223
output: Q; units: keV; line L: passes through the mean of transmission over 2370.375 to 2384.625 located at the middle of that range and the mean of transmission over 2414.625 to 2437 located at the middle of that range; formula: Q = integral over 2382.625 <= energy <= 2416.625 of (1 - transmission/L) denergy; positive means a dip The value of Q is 8.6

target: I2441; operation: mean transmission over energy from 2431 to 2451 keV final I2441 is 26.9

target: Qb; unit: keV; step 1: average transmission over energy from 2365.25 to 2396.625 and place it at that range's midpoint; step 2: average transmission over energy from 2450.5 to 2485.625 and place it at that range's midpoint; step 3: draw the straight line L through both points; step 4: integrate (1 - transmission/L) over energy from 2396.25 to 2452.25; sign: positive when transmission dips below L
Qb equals 5.47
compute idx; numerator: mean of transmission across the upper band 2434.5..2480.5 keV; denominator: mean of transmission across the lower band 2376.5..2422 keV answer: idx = 1.8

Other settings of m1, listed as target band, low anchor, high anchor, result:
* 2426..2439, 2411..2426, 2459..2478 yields -0.069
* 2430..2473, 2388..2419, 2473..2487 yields -0.171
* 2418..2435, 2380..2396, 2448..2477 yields 0.031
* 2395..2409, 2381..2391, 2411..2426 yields 0.443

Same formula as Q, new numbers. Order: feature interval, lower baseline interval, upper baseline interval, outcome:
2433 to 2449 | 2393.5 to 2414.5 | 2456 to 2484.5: -3.9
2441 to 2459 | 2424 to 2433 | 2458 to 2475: -1.5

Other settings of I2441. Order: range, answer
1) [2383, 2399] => 14.4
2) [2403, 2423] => 17.1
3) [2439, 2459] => 28.3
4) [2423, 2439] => 23.1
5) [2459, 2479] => 29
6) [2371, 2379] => 17.9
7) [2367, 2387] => 17.8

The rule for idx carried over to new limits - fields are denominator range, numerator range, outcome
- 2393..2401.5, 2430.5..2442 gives 2.24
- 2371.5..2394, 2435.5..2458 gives 1.64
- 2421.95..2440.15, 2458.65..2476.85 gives 1.23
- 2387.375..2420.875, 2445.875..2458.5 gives 1.85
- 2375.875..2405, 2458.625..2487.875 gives 1.95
